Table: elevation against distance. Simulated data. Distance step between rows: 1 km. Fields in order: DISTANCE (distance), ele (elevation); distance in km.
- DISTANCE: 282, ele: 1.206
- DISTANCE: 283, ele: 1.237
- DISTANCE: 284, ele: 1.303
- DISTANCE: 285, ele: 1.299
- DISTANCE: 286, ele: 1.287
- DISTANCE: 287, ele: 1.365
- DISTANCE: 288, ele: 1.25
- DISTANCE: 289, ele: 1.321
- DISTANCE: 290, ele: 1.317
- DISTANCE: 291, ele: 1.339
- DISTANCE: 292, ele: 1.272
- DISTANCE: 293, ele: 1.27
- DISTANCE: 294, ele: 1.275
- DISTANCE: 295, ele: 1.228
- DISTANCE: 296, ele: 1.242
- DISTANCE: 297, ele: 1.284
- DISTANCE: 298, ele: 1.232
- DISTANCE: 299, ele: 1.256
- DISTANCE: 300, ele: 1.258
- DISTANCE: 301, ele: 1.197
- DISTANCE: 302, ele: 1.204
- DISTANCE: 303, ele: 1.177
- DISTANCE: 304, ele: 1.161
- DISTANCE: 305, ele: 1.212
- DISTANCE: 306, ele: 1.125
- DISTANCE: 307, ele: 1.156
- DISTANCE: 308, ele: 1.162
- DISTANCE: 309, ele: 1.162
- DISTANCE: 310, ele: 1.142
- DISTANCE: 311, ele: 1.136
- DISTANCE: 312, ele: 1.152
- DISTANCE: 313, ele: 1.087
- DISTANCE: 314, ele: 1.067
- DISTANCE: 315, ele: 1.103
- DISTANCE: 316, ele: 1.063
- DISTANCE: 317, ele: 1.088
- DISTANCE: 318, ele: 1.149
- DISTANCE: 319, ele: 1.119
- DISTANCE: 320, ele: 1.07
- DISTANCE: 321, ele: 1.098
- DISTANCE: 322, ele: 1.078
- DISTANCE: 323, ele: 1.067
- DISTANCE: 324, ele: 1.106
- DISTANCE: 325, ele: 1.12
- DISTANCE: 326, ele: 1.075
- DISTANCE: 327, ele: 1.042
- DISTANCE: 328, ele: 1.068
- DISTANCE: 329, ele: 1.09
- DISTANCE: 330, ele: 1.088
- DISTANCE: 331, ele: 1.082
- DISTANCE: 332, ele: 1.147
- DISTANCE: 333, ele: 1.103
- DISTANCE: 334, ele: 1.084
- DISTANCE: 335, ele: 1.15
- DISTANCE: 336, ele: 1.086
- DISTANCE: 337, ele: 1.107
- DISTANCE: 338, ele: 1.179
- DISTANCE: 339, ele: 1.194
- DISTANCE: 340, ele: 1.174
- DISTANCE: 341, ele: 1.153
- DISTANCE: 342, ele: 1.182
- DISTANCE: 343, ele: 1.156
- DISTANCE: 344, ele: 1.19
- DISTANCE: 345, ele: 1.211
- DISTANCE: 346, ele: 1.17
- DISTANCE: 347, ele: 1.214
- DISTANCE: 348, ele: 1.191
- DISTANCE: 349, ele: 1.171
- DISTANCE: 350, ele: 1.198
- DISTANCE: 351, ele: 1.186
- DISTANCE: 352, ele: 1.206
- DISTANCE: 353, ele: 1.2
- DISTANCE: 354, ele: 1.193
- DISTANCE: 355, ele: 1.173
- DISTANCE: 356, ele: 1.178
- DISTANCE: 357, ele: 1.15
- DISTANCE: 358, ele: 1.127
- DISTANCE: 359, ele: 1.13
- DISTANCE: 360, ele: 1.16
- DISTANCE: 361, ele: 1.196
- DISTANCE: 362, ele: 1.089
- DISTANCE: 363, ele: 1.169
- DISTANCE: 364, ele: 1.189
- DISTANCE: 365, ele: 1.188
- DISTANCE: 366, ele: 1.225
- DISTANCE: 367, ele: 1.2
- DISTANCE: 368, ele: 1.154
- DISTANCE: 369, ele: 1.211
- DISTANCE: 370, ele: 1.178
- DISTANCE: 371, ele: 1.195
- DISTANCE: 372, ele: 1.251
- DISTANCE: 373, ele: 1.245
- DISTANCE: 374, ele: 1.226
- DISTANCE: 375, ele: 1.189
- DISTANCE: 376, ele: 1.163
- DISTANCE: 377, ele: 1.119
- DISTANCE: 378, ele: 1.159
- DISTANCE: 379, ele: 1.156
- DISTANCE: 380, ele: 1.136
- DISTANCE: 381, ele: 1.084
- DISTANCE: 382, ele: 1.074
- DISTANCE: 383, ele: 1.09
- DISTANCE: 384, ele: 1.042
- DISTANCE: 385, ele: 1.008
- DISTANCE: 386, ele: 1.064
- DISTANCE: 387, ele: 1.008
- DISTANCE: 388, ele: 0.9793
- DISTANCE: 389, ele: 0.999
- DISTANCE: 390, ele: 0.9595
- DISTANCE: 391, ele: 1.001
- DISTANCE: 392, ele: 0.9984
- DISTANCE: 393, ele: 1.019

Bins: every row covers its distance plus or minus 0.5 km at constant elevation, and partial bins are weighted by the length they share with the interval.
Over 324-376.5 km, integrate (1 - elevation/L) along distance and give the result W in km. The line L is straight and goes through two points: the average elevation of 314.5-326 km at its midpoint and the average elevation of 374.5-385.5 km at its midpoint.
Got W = -2.7 km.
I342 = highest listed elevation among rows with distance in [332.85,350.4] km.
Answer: 1.214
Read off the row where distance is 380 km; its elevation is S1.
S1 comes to 1.136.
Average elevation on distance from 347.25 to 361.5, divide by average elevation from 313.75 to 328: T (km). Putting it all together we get 1.08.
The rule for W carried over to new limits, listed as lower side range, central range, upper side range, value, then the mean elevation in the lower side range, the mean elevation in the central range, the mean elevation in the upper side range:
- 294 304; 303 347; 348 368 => 2.9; 1.23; 1.13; 1.18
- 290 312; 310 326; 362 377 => 1.4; 1.21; 1.1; 1.19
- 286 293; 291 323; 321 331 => 0.8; 1.31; 1.17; 1.08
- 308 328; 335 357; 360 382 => -0.7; 1.1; 1.18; 1.17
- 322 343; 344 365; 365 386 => -0.8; 1.11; 1.18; 1.15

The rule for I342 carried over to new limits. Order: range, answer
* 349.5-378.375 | 1.251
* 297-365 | 1.284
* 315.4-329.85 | 1.149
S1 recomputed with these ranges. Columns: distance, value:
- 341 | 1.153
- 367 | 1.2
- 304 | 1.161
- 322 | 1.078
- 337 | 1.107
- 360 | 1.16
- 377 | 1.119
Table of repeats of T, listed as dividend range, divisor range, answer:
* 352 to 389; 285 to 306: 0.91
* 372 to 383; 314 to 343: 1.04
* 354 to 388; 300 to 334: 1.02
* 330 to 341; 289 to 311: 0.92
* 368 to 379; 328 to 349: 1.04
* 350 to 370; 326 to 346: 1.04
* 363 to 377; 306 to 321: 1.07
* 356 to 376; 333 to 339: 1.05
